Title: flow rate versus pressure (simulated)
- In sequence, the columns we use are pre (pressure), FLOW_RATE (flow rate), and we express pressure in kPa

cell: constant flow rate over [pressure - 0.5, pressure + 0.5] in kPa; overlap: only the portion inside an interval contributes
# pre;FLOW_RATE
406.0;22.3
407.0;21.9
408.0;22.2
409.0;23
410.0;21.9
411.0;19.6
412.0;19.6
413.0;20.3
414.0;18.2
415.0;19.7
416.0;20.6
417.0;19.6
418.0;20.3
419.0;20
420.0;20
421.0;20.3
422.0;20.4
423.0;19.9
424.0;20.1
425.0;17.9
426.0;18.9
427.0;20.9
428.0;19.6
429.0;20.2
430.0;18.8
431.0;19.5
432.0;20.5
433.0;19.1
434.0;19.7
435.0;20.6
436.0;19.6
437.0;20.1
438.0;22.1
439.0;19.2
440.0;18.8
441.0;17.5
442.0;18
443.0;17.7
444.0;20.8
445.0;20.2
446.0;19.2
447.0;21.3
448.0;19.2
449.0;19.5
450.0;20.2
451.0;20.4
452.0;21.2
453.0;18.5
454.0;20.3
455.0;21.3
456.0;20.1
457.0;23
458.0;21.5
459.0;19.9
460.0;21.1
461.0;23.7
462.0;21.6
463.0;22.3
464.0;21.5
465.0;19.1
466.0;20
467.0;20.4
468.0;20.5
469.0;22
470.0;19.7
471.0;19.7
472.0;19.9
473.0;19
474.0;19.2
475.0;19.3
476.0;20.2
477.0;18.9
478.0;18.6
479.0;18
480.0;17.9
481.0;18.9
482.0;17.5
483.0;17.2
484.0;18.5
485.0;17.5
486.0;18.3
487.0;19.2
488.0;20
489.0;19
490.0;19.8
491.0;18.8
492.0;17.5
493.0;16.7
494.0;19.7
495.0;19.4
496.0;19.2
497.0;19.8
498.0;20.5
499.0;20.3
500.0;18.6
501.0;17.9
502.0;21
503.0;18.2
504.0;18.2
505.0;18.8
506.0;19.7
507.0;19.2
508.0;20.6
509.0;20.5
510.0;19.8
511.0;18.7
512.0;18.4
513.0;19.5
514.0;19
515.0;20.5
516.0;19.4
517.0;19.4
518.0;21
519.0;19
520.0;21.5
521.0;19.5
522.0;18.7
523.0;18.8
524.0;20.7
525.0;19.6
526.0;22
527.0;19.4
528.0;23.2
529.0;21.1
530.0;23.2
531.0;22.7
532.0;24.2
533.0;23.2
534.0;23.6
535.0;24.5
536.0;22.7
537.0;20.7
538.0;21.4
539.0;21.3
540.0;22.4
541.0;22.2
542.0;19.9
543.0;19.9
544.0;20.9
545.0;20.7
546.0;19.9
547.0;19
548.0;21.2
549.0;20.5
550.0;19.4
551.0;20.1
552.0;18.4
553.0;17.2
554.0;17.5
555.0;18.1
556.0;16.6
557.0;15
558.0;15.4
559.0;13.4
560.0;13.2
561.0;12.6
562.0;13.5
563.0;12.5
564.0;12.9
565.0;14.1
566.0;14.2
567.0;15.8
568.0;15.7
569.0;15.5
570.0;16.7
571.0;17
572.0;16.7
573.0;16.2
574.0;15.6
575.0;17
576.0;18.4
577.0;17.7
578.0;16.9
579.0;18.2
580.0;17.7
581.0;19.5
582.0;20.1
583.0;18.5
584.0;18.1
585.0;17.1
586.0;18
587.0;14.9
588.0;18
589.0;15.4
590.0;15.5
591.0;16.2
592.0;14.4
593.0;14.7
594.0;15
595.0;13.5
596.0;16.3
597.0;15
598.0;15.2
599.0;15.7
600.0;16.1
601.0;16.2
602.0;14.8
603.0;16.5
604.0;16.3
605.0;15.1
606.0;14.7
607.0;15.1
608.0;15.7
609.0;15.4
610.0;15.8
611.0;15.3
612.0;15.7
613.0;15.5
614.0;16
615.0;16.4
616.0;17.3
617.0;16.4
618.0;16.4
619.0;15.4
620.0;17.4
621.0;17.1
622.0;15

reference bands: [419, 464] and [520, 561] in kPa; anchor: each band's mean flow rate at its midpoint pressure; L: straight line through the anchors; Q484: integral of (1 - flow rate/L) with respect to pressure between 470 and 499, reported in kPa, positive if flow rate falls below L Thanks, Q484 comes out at 1.7 kPa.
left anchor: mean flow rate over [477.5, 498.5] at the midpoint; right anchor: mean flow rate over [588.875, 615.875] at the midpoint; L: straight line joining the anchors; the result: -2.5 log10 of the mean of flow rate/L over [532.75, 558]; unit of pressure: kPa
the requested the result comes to -0.18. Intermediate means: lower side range 18.7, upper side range 15.5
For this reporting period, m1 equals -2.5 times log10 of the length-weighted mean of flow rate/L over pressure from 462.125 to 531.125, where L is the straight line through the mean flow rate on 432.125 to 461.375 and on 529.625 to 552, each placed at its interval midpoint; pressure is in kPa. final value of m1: 0.07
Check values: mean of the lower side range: 20.1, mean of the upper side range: 21.4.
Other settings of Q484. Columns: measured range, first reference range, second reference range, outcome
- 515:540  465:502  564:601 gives -4.8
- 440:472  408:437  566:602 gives -1.8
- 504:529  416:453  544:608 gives -2.8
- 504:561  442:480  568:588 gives -4.3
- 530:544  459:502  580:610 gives -3.4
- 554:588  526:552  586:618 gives 4.1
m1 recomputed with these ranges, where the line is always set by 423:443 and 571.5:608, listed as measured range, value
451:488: -0.06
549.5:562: 0.05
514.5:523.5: -0.11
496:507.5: -0.07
